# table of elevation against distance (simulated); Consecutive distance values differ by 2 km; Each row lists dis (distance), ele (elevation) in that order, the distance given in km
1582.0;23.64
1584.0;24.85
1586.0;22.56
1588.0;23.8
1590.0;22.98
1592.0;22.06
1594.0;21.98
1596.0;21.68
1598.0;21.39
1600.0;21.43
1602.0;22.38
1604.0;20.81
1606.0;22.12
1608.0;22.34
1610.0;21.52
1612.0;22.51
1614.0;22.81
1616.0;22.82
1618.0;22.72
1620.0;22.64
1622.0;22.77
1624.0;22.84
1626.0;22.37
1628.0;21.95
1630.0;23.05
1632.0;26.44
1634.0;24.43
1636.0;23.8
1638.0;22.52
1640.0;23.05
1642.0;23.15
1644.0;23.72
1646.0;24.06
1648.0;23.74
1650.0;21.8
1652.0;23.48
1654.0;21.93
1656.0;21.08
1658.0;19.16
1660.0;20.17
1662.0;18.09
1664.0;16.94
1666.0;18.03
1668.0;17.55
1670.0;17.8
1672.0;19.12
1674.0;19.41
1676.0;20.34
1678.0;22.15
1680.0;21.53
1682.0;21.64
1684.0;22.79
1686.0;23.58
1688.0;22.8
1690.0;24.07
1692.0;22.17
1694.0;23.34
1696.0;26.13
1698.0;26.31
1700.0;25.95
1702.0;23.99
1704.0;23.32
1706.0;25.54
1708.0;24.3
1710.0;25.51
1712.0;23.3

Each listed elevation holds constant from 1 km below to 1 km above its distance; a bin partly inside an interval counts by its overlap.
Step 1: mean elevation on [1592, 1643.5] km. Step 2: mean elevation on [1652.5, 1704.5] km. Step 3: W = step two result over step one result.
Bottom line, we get 0.95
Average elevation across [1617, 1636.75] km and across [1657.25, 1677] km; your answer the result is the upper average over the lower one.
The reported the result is 0.80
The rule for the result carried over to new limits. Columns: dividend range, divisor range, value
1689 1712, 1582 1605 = 1.10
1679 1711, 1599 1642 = 1.05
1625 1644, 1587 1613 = 1.06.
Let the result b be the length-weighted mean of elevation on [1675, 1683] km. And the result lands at 21.4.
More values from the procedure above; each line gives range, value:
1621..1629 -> 22.5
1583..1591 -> 23.5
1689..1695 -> 23.2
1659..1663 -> 19.1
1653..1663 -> 20.1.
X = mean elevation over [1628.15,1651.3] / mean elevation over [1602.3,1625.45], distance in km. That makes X 1.05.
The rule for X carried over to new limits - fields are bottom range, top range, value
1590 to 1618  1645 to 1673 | 0.92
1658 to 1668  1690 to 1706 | 1.34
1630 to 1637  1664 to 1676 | 0.75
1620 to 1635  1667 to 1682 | 0.85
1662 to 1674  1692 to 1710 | 1.37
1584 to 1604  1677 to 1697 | 1.03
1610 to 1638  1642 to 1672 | 0.89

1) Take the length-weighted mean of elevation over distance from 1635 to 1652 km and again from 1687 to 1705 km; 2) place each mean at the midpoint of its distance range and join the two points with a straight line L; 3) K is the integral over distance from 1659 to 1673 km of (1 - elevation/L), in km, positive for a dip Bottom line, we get 3.2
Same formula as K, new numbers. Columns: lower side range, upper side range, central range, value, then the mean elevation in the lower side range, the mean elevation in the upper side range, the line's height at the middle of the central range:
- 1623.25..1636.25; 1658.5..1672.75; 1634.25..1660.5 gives -2.0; 23.6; 18.3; 21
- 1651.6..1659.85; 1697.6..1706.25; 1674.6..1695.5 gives 0.9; 21.1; 24.9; 23.5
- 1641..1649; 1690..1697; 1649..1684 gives 5.4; 23.7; 23.9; 23.8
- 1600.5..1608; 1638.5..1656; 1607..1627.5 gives -0.3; 21.8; 23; 22.2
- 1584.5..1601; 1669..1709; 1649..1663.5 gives 1.3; 22.3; 22.8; 22.6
